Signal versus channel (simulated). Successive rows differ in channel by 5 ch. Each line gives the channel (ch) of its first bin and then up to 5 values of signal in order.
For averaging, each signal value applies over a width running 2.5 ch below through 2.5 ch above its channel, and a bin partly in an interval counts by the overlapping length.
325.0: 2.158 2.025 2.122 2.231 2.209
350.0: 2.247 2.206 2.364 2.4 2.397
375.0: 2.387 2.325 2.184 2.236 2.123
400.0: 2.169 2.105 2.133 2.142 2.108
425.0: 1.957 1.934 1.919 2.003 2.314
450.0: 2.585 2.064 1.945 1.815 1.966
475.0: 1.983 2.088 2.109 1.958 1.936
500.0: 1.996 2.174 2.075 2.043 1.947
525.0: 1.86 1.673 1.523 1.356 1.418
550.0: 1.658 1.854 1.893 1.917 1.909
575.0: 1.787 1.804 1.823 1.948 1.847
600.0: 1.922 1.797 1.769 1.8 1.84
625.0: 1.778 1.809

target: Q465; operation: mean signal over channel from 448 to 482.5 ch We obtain 2.06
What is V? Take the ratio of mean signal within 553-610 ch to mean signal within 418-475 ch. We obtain 0.91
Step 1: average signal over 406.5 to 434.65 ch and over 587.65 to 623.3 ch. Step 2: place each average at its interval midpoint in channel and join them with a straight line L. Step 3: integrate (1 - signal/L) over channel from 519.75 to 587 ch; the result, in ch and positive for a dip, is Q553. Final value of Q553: 5.8 ch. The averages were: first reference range 2.05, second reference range 1.84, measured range 1.74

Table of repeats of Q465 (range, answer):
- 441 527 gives 2.05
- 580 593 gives 1.87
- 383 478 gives 2.09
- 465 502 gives 1.99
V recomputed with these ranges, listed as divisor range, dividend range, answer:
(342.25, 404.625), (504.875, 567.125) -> 0.79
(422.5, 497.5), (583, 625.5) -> 0.90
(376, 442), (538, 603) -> 0.85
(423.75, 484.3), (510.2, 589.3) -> 0.87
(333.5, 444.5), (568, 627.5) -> 0.84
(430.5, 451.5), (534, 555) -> 0.71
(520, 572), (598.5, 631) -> 1.06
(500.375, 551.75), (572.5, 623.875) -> 1.03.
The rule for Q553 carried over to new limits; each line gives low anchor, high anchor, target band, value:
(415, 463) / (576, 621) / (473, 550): 4.3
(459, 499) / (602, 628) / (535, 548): 3.2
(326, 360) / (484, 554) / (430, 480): -2.5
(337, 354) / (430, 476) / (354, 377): -1.7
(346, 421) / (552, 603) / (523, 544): 4.0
